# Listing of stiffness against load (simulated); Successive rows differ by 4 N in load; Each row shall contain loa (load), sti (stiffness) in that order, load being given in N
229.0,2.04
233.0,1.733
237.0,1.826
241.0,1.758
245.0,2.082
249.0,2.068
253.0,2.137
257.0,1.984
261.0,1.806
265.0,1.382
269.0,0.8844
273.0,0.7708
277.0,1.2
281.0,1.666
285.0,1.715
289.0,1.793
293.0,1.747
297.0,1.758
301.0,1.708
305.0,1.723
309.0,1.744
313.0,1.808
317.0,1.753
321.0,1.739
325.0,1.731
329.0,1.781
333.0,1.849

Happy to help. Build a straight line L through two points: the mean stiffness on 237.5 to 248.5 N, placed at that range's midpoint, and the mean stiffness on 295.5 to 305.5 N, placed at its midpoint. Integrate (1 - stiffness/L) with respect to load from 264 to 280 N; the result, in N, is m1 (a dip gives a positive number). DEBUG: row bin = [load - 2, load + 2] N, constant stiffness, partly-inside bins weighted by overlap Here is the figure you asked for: 6.6 N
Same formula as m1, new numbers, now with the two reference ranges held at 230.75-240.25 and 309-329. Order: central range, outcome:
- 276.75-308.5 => 1.3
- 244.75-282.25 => 4.3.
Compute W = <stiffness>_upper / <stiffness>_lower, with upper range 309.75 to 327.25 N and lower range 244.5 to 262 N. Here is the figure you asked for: 0.87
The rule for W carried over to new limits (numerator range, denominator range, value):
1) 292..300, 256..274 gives 1.28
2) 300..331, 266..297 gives 1.23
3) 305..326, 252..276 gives 1.20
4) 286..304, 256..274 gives 1.28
